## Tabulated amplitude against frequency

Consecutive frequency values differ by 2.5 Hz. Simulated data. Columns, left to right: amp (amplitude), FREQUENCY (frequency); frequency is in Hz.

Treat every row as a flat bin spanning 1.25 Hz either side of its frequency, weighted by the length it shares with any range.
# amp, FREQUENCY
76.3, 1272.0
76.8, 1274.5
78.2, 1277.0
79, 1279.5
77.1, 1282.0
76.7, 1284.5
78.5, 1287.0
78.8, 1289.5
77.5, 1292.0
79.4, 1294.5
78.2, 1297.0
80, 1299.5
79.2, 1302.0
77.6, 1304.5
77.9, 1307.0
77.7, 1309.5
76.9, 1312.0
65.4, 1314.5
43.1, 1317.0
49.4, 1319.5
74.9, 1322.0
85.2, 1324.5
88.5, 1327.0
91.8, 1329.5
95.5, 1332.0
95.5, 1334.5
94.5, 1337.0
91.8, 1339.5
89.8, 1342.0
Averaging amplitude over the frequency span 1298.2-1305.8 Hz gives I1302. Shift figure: 78.9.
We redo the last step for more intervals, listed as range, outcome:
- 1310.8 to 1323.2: 61.8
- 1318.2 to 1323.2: 61.8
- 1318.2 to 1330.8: 77.9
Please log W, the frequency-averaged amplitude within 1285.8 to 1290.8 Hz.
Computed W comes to 78.6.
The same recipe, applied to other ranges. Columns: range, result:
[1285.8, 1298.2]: 78.5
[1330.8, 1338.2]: 95.2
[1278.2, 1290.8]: 78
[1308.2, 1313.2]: 77.3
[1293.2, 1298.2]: 78.8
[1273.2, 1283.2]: 77.8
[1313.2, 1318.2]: 54.6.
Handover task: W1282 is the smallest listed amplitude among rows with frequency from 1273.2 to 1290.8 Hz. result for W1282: 76.7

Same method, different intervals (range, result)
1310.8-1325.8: 43.1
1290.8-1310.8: 77.5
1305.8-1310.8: 77.7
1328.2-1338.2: 91.8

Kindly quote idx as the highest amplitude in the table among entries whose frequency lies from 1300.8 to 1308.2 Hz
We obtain 79.2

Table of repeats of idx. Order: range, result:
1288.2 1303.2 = 80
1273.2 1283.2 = 79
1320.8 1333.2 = 95.5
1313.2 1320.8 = 65.4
